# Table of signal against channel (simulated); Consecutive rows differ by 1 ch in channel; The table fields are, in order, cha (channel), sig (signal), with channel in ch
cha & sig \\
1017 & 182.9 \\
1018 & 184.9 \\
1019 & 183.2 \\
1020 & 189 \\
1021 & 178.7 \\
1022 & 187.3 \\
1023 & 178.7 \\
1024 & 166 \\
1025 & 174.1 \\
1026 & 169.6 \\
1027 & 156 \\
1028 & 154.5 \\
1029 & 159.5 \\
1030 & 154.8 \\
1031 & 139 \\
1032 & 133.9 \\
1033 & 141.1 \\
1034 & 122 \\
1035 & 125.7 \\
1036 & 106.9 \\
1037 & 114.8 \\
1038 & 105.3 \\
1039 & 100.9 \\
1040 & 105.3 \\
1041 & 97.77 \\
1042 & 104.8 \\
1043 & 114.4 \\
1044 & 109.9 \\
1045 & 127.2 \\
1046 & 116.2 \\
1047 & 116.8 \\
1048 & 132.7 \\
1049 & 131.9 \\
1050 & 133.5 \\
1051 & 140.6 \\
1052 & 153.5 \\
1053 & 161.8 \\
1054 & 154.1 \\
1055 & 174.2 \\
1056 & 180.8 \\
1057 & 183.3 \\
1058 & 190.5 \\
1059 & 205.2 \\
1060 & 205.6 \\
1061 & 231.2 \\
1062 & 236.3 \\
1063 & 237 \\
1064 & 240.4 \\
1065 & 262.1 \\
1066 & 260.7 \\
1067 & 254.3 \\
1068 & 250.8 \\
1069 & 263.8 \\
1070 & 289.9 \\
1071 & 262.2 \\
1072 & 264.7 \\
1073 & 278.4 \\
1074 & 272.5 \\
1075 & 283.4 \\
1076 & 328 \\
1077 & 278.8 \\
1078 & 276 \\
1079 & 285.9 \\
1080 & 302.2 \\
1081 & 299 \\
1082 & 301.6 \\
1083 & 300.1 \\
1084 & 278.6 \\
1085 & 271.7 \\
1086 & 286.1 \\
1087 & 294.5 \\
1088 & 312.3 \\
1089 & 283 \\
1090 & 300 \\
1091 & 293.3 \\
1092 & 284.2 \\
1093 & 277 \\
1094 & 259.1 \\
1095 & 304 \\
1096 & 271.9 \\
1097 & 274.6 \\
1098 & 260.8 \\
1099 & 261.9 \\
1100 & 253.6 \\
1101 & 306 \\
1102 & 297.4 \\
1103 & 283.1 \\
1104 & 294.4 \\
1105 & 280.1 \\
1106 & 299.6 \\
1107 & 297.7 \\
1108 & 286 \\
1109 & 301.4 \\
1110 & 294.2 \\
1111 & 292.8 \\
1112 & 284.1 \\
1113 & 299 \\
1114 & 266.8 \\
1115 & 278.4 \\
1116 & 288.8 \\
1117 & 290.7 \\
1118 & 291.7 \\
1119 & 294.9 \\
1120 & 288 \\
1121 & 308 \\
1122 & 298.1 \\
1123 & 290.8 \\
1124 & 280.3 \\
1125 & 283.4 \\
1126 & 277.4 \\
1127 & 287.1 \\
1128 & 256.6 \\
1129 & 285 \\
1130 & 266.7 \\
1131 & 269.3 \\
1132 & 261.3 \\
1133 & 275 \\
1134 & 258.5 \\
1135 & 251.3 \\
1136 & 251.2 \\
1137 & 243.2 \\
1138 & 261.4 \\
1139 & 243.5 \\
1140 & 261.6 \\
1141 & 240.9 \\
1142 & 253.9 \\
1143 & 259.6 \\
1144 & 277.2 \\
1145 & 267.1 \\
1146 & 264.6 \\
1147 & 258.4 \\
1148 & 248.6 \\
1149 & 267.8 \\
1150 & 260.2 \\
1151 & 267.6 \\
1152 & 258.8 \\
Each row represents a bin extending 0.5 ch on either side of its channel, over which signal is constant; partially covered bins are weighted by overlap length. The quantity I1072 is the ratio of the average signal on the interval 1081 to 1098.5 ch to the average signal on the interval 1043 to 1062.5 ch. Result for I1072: 1.77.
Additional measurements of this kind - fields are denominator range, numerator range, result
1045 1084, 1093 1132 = 1.25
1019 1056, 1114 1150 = 1.92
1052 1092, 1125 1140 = 1.03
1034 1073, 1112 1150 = 1.55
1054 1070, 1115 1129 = 1.28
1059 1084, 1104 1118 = 1.08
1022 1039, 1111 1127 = 2.00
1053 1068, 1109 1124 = 1.35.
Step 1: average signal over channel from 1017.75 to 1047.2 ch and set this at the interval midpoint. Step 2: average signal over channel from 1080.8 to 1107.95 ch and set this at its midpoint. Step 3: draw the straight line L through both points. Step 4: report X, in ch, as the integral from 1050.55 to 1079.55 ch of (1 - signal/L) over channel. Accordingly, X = -2.1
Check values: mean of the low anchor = 140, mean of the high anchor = 286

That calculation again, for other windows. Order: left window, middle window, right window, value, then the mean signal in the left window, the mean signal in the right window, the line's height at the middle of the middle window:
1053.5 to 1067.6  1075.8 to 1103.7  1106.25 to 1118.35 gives -3.2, 216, 289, 257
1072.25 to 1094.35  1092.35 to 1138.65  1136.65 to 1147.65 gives -1.5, 288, 257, 271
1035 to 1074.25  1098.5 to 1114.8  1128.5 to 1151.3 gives -4.1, 180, 261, 229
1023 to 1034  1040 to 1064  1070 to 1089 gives 6.6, 154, 287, 216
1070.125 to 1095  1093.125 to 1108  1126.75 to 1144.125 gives -0.2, 287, 261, 278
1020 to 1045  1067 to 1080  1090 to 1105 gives -2.8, 138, 281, 228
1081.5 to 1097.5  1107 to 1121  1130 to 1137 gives -0.9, 287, 260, 272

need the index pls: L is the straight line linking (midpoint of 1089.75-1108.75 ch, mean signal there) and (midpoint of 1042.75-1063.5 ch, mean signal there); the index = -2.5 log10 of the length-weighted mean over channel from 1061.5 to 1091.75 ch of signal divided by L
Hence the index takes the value -0.24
